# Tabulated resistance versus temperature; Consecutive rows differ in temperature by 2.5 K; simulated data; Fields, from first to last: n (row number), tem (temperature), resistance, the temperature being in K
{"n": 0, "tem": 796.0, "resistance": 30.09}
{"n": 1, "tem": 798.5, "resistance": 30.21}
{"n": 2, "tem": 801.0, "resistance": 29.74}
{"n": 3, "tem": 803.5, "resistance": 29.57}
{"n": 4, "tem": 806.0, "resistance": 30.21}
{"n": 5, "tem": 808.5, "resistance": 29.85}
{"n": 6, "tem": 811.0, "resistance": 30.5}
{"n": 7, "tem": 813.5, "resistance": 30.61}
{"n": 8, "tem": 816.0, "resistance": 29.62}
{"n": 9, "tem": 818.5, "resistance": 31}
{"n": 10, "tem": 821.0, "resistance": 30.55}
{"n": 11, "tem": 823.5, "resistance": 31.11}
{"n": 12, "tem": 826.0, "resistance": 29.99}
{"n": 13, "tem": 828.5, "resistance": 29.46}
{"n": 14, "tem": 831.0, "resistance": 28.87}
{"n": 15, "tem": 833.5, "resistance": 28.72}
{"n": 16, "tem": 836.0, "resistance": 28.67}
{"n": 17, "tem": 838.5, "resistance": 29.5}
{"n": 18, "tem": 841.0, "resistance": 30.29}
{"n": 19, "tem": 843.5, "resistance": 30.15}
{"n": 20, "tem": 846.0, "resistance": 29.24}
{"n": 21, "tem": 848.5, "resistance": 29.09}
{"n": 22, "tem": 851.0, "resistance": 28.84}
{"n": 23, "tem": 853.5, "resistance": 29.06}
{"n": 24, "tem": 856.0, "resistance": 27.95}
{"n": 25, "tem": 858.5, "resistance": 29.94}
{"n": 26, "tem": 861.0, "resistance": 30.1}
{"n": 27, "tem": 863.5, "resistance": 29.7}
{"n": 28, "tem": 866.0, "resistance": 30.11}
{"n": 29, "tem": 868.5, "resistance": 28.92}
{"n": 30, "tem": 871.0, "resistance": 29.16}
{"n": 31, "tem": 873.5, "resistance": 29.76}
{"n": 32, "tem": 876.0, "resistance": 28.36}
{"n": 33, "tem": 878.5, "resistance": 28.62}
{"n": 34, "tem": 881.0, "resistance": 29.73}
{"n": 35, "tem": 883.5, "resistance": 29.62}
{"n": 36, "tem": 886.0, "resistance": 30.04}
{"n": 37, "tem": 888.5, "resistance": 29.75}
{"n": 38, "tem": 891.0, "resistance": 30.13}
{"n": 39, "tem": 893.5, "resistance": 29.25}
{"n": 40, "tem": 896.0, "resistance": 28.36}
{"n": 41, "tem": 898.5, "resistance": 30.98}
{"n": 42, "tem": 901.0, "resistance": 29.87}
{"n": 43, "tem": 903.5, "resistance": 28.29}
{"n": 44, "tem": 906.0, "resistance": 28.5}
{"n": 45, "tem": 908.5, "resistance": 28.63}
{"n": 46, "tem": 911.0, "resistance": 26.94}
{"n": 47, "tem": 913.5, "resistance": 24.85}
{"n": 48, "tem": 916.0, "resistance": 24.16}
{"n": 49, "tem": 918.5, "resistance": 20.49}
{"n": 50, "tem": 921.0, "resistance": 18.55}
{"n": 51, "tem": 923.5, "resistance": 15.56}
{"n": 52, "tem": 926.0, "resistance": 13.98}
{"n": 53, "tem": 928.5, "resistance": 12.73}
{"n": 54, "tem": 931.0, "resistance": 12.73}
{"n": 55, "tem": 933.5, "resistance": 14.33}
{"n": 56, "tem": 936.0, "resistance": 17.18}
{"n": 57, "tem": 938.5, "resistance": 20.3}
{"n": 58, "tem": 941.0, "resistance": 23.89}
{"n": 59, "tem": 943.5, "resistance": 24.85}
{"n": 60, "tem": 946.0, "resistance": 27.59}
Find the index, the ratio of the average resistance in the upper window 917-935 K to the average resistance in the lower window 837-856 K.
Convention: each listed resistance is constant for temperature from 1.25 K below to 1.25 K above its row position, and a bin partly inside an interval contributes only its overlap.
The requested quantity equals 0.5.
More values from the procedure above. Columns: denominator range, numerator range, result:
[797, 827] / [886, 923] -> 0.89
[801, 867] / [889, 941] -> 0.77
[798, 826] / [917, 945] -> 0.59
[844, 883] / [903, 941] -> 0.70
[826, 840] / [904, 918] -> 0.90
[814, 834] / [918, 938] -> 0.52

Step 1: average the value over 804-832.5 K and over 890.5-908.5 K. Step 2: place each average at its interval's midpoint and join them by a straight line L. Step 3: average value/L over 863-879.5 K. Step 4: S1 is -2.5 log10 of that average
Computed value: 0.013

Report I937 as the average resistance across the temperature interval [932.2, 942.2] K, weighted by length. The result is 18.9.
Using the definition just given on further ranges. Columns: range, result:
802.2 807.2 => 29.9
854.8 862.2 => 29.3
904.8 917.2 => 26.6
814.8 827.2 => 30.5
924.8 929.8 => 13.3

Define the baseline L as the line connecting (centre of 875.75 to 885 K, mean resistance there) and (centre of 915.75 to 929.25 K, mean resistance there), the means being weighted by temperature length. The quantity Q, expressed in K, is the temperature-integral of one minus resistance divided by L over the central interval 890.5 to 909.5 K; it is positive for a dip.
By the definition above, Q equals -4.6 K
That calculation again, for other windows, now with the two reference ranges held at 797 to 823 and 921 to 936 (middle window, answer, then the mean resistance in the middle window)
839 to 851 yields -1.88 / 29.6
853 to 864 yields -2.58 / 29.3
